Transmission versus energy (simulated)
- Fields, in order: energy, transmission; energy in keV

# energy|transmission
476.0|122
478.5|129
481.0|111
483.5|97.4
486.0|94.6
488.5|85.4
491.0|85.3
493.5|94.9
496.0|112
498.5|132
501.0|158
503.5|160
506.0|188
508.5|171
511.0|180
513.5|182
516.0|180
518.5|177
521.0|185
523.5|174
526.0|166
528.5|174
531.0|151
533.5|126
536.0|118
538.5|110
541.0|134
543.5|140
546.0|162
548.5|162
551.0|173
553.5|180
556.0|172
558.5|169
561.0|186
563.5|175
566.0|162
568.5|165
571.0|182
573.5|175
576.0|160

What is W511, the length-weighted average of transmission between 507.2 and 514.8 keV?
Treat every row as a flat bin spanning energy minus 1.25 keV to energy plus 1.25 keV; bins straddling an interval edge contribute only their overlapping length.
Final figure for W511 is 178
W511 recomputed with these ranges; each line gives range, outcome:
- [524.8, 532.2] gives 164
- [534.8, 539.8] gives 114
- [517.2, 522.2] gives 181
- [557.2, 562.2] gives 177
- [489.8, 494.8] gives 90.4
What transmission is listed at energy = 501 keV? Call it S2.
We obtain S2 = 158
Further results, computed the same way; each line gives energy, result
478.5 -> 129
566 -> 162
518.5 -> 177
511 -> 180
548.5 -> 162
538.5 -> 110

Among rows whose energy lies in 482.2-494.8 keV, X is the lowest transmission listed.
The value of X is 85.3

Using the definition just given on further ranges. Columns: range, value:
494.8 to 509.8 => 112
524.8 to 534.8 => 126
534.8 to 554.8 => 110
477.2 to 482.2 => 111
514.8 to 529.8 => 166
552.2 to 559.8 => 169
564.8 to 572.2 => 162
